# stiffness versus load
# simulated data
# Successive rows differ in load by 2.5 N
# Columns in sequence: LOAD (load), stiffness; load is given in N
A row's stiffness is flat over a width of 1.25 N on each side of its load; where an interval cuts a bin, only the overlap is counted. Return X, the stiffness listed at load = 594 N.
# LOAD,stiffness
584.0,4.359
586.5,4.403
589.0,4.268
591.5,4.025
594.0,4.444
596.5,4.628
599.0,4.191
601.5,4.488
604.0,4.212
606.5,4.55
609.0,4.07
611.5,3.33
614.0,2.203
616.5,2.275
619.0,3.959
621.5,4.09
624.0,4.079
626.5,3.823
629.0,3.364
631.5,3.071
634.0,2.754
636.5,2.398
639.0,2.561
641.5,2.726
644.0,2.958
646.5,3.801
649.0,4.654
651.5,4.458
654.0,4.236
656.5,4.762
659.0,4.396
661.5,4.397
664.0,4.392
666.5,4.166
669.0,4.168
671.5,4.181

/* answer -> 4.444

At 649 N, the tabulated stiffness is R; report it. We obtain 4.654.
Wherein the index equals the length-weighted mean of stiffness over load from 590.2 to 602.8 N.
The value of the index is 4.35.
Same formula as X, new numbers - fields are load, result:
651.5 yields 4.458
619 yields 3.959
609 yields 4.07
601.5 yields 4.488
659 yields 4.396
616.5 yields 2.275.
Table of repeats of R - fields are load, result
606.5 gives 4.55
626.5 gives 3.823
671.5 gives 4.181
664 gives 4.392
